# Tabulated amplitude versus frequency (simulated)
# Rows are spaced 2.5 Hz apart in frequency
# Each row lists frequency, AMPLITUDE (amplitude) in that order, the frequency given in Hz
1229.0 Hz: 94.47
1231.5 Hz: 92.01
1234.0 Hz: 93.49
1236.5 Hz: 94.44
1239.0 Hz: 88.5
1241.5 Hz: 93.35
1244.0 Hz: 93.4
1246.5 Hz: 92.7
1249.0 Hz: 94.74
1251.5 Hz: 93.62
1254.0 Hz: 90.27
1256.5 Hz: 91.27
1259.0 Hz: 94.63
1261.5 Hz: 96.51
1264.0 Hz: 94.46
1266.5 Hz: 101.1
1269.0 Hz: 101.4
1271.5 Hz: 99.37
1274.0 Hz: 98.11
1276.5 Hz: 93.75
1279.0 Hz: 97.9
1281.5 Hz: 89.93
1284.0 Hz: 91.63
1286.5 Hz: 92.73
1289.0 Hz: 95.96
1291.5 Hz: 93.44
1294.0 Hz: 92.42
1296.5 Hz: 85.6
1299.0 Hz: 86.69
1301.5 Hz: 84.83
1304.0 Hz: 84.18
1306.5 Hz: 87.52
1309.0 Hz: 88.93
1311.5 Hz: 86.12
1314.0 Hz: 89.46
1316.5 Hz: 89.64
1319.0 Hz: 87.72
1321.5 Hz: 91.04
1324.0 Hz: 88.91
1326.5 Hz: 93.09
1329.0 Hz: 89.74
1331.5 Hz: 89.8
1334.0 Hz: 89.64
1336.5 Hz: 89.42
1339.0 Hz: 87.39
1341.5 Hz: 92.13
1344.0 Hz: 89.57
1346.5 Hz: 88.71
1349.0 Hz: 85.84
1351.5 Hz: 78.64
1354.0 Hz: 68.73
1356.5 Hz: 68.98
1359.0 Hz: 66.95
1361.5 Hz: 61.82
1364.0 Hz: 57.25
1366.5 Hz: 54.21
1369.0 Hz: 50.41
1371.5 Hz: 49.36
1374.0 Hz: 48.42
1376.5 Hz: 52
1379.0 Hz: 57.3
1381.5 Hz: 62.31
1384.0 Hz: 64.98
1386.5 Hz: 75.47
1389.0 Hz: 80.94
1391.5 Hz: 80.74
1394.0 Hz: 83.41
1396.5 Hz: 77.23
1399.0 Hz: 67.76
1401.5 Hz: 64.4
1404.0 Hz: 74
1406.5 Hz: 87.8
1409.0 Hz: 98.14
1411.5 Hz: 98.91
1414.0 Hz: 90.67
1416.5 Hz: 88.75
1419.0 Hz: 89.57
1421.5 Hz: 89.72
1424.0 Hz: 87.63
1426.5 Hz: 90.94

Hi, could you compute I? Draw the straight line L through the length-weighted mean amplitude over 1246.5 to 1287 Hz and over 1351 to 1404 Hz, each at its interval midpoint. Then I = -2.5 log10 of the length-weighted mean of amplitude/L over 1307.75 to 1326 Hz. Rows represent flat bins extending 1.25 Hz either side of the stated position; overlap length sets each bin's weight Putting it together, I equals -0.09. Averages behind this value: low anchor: 95.1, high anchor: 65.3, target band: 89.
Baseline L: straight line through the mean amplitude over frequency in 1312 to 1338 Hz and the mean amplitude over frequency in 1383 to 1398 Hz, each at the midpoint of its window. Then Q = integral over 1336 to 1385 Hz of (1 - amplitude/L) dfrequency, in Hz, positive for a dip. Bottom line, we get 8.77 Hz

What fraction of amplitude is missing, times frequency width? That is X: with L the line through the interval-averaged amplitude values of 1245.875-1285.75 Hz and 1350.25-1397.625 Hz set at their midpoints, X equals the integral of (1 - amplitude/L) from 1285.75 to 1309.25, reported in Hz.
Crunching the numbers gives -0.77 Hz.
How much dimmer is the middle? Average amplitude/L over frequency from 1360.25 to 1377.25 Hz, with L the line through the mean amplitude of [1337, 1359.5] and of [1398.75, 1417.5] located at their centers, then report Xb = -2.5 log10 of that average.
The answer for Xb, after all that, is 0.47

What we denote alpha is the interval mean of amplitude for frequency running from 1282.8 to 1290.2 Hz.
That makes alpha 93.4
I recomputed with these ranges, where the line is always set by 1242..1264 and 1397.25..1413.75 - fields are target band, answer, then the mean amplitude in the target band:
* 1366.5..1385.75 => 0.46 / 55.5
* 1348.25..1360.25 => 0.17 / 73.3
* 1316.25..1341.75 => -0.02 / 89.8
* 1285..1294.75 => -0.03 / 93.6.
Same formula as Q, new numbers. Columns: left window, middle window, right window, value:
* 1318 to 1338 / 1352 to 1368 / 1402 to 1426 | 4.64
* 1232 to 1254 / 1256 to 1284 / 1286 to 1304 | -1.51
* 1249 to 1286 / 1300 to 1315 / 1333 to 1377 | -0.45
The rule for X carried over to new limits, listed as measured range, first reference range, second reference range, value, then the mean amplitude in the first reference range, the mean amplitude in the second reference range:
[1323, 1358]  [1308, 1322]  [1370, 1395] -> -2.5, 88.7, 65.2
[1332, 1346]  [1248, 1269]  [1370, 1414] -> -1.4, 95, 72.4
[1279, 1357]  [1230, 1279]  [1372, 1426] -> -1.0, 94.7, 77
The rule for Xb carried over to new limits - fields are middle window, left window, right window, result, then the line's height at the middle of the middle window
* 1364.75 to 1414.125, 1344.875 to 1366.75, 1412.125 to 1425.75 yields 0.163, 81.1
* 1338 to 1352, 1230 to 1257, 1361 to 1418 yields -0.131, 77.5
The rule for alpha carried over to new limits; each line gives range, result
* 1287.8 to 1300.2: 90.8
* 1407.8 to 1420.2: 93.2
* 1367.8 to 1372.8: 49.9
